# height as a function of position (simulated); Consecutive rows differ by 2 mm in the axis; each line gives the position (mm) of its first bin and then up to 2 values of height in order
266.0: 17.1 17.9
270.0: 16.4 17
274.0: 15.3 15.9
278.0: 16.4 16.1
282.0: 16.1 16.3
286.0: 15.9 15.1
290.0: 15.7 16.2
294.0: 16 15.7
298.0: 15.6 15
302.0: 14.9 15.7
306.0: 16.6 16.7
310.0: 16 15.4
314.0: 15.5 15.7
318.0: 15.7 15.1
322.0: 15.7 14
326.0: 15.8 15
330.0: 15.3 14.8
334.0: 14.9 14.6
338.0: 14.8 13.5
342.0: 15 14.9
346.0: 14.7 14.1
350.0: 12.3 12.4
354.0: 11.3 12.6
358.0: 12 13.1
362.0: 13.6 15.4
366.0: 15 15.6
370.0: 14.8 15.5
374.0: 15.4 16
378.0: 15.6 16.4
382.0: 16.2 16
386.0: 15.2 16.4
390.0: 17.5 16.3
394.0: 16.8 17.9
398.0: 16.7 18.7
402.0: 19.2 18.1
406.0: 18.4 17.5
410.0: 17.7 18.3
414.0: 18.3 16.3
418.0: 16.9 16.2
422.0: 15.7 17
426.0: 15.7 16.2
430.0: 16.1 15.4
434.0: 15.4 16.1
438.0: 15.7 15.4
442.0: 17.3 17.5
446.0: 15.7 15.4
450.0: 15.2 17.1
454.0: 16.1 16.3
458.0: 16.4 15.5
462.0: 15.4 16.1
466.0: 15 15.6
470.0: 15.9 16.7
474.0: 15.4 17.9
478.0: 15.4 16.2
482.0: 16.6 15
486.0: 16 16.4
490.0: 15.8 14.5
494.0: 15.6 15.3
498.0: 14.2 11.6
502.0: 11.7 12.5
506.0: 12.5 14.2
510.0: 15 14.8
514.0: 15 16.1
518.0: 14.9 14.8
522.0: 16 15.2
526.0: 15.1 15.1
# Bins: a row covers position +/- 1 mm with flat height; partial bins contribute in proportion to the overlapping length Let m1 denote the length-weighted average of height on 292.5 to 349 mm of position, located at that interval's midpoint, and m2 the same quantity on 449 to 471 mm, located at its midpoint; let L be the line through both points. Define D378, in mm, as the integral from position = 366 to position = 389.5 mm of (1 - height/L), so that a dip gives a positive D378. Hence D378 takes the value -0.4 mm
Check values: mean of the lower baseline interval 15.2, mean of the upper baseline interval 15.9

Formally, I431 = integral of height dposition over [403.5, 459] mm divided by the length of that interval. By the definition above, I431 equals 16.5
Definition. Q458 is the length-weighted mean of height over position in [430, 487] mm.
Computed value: 16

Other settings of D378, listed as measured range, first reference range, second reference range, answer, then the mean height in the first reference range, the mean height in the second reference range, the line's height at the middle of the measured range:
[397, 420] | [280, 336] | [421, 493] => -2.8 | 15.6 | 16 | 15.8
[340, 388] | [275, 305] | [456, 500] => 3.8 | 15.8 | 15.7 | 15.7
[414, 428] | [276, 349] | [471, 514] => -1.2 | 15.4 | 14.9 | 15.1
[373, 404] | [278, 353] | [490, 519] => -4.0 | 15.2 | 14.2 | 14.8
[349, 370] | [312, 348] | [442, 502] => 2.4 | 15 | 15.7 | 15.1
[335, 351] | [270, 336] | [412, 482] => 1.6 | 15.7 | 16.2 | 15.8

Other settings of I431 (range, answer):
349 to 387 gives 14.4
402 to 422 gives 17.5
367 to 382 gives 15.7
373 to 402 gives 16.6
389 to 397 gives 17.1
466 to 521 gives 15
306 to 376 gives 14.6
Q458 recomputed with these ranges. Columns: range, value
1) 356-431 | 16.3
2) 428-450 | 16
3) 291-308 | 15.8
